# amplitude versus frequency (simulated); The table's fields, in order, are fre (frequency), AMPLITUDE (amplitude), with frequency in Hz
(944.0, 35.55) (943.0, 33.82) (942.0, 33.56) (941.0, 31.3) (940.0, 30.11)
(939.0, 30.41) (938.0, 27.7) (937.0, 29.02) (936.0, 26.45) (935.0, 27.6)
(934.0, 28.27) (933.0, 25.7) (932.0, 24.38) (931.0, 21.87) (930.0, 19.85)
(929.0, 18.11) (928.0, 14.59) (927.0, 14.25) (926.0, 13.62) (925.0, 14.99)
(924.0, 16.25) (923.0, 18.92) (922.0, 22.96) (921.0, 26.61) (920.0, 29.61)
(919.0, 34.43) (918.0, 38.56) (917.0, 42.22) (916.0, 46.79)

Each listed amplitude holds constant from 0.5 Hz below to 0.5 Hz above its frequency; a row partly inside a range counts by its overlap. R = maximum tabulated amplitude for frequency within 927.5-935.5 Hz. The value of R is 28.27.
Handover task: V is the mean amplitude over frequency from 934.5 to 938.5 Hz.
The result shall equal 27.7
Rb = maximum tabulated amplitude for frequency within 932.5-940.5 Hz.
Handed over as 30.41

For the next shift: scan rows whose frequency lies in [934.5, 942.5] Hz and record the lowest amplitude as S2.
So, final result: 26.45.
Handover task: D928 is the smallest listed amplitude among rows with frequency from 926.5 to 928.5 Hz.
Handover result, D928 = 14.25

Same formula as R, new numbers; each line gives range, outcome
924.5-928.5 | 14.99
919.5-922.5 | 29.61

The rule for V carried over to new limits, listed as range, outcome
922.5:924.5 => 17.6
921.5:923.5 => 20.9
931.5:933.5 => 25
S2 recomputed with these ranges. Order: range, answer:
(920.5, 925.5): 14.99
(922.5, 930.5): 13.62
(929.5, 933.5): 19.85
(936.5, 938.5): 27.7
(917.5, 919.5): 34.43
